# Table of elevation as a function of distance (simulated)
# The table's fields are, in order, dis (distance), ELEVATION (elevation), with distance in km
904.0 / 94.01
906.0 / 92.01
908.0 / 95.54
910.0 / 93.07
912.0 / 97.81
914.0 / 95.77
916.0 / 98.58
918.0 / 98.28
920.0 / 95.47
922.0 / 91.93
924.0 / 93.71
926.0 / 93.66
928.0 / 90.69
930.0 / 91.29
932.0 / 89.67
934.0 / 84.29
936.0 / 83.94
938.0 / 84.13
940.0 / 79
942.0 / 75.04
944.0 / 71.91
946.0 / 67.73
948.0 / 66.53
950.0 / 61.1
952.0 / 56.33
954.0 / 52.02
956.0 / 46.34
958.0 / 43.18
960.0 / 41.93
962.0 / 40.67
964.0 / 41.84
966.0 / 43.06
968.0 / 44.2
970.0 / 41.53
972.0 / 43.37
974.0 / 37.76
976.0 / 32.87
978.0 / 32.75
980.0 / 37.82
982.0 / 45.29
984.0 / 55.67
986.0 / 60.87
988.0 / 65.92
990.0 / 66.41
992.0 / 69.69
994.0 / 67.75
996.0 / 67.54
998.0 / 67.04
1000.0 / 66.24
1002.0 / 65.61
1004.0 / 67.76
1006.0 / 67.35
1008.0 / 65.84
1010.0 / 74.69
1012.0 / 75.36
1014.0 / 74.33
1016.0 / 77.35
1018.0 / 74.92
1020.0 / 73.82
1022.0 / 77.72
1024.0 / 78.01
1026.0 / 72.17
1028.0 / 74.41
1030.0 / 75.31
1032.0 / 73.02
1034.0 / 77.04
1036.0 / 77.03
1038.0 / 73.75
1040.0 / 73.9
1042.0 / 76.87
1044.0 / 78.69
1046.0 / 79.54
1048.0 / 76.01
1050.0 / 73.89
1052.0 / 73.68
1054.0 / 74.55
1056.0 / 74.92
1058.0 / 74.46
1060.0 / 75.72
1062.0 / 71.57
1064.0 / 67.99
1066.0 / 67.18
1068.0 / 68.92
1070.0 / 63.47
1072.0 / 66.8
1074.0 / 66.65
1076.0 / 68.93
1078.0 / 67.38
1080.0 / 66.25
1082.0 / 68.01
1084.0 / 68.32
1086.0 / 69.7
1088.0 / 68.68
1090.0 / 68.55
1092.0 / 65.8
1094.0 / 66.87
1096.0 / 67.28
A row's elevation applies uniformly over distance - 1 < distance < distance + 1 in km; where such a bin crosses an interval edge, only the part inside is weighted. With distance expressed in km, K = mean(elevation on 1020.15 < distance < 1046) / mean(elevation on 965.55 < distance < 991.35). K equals 1.61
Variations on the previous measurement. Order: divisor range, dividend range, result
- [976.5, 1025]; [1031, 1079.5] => 1.11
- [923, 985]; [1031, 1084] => 1.20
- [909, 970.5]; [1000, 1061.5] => 1.02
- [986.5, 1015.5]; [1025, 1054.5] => 1.10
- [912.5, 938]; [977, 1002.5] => 0.64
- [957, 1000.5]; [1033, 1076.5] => 1.44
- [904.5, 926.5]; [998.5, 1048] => 0.78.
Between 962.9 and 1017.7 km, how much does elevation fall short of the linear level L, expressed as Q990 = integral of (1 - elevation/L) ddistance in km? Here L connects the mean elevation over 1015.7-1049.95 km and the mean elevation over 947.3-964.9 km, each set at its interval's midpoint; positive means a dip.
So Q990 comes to 3.78 km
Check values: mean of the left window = 49.8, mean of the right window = 75.8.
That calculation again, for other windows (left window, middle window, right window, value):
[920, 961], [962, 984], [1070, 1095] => 9.6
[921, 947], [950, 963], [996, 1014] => 5.2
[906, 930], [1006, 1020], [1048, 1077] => 1.0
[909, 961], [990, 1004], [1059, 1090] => 1.3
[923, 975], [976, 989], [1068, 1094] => 3.3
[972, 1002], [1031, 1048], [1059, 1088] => -3.5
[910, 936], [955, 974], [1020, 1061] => 9.7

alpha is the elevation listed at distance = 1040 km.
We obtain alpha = 73.9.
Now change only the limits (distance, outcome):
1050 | 73.89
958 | 43.18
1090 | 68.55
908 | 95.54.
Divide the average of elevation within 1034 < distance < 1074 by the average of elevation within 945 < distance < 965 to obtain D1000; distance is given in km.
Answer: 1.4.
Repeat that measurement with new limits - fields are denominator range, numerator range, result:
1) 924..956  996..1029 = 0.95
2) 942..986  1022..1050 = 1.56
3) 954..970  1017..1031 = 1.73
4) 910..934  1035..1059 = 0.81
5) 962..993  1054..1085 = 1.45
